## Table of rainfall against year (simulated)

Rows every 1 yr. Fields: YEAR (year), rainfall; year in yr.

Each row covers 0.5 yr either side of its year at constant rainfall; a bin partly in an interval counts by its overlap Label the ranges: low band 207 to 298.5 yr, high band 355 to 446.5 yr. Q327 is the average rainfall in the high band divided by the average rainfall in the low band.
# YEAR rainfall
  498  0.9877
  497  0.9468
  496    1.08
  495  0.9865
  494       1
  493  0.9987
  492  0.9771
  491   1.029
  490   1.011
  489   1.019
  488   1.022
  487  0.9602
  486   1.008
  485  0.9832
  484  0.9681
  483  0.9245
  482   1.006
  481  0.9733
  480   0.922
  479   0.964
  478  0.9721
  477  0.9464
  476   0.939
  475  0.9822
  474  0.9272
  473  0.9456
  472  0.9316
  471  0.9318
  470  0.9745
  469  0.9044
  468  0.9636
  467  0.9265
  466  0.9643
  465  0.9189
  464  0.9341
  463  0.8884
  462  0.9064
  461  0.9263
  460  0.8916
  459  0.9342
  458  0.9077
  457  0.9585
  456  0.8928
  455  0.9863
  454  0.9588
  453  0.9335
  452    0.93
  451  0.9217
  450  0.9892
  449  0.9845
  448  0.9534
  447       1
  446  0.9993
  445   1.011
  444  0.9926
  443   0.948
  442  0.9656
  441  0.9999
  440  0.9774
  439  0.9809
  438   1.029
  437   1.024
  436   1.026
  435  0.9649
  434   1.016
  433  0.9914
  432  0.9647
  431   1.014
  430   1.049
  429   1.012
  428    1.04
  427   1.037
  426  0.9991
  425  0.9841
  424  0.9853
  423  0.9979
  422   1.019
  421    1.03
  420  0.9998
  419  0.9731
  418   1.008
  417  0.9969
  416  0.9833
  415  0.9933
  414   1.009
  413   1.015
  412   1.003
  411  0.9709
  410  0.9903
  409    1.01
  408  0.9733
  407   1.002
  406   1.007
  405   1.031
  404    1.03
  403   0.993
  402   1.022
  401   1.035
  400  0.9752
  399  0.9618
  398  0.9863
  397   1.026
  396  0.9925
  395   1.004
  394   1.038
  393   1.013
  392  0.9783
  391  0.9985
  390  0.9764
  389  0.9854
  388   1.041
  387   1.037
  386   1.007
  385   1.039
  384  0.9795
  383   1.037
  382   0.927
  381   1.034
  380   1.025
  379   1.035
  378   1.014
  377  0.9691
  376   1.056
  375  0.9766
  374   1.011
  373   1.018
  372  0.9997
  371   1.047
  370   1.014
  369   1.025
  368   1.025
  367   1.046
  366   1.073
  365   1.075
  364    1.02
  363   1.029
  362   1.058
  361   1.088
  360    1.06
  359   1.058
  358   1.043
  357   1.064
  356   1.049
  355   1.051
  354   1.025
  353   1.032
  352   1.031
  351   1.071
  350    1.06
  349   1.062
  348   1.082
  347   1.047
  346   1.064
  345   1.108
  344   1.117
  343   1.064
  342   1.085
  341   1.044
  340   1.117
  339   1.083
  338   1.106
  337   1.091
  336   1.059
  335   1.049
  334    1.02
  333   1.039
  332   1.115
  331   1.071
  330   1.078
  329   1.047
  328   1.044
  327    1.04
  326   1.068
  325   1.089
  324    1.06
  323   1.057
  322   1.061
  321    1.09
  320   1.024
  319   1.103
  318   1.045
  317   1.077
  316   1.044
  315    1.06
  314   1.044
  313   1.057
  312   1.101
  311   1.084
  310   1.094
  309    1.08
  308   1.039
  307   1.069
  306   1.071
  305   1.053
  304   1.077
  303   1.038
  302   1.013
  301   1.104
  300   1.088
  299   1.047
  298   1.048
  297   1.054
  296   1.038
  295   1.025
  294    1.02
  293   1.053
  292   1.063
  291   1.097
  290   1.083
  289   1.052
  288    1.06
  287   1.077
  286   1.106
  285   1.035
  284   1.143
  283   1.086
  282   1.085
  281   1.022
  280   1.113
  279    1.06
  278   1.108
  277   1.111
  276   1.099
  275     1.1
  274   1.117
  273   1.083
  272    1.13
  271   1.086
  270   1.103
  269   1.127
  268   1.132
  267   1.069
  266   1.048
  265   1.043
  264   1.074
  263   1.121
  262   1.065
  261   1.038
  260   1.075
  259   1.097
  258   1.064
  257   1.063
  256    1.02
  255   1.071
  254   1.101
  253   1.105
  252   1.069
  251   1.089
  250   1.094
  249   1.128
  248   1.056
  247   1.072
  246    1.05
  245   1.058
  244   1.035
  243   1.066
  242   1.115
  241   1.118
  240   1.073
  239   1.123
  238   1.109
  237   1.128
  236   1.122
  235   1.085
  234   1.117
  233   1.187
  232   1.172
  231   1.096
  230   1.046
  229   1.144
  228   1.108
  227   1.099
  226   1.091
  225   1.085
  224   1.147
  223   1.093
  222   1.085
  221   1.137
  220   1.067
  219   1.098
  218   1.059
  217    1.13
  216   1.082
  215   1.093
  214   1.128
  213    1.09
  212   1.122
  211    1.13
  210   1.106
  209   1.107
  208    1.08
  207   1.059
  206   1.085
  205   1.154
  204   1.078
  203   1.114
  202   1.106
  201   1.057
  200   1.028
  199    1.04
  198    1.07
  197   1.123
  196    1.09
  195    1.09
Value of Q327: 0.93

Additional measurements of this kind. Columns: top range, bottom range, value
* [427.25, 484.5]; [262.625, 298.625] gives 0.89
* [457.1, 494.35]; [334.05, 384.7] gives 0.91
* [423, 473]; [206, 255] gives 0.88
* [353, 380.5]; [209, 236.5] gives 0.93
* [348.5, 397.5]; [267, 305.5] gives 0.95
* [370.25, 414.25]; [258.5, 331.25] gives 0.94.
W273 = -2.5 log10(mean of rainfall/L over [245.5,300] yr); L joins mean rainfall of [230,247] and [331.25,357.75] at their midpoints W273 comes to 0.01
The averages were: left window 1.1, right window 1.07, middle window 1.08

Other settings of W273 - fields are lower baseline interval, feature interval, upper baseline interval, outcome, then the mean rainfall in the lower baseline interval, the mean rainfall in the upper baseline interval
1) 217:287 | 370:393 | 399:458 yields 0.010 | 1.09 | 0.992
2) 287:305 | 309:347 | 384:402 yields -0.031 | 1.06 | 1.01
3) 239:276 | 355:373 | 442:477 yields -0.036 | 1.08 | 0.946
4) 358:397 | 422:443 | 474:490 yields -0.007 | 1.02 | 0.972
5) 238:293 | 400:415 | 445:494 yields -0.011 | 1.08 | 0.957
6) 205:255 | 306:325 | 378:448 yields -0.013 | 1.1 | 1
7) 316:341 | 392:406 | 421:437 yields 0.020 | 1.07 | 1.01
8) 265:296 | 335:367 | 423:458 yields -0.026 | 1.08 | 0.985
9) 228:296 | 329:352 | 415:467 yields -0.036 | 1.09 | 0.976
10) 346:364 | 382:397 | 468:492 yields 0.024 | 1.05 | 0.967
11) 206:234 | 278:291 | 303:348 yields 0.004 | 1.11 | 1.07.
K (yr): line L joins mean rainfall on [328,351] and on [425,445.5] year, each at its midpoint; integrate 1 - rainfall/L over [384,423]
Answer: 0.82 yr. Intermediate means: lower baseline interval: 1.07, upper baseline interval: 1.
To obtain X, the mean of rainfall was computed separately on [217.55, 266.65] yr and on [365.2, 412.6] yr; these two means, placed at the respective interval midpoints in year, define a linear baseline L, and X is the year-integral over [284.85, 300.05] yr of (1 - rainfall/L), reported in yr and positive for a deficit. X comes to 0.1 yr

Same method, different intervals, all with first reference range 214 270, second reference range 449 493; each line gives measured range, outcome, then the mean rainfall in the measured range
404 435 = -0.59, 1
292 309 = 0.05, 1.05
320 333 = -0.31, 1.07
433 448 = -0.34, 0.994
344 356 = -0.39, 1.06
